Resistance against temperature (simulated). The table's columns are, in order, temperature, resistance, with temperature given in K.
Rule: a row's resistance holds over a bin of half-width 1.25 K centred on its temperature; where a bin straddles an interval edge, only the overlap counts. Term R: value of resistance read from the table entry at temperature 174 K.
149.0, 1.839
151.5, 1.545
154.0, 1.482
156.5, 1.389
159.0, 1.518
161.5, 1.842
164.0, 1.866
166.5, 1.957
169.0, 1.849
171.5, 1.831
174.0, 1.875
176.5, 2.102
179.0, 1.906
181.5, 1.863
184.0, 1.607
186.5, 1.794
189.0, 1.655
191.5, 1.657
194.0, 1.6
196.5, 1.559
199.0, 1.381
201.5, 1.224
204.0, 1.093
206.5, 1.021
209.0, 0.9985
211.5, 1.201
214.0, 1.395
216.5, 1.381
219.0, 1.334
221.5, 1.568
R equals 1.875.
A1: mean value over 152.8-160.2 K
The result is 1.46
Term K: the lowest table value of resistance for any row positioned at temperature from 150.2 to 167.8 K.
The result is 1.389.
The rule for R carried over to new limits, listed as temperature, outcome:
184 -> 1.607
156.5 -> 1.389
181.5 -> 1.863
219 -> 1.334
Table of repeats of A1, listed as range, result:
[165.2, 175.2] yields 1.88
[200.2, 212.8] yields 1.11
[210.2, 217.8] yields 1.32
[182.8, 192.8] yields 1.68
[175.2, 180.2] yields 2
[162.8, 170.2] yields 1.89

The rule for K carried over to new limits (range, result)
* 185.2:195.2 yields 1.6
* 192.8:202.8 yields 1.224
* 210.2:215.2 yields 1.201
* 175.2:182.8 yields 1.863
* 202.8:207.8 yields 1.021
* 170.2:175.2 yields 1.831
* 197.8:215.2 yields 0.9985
